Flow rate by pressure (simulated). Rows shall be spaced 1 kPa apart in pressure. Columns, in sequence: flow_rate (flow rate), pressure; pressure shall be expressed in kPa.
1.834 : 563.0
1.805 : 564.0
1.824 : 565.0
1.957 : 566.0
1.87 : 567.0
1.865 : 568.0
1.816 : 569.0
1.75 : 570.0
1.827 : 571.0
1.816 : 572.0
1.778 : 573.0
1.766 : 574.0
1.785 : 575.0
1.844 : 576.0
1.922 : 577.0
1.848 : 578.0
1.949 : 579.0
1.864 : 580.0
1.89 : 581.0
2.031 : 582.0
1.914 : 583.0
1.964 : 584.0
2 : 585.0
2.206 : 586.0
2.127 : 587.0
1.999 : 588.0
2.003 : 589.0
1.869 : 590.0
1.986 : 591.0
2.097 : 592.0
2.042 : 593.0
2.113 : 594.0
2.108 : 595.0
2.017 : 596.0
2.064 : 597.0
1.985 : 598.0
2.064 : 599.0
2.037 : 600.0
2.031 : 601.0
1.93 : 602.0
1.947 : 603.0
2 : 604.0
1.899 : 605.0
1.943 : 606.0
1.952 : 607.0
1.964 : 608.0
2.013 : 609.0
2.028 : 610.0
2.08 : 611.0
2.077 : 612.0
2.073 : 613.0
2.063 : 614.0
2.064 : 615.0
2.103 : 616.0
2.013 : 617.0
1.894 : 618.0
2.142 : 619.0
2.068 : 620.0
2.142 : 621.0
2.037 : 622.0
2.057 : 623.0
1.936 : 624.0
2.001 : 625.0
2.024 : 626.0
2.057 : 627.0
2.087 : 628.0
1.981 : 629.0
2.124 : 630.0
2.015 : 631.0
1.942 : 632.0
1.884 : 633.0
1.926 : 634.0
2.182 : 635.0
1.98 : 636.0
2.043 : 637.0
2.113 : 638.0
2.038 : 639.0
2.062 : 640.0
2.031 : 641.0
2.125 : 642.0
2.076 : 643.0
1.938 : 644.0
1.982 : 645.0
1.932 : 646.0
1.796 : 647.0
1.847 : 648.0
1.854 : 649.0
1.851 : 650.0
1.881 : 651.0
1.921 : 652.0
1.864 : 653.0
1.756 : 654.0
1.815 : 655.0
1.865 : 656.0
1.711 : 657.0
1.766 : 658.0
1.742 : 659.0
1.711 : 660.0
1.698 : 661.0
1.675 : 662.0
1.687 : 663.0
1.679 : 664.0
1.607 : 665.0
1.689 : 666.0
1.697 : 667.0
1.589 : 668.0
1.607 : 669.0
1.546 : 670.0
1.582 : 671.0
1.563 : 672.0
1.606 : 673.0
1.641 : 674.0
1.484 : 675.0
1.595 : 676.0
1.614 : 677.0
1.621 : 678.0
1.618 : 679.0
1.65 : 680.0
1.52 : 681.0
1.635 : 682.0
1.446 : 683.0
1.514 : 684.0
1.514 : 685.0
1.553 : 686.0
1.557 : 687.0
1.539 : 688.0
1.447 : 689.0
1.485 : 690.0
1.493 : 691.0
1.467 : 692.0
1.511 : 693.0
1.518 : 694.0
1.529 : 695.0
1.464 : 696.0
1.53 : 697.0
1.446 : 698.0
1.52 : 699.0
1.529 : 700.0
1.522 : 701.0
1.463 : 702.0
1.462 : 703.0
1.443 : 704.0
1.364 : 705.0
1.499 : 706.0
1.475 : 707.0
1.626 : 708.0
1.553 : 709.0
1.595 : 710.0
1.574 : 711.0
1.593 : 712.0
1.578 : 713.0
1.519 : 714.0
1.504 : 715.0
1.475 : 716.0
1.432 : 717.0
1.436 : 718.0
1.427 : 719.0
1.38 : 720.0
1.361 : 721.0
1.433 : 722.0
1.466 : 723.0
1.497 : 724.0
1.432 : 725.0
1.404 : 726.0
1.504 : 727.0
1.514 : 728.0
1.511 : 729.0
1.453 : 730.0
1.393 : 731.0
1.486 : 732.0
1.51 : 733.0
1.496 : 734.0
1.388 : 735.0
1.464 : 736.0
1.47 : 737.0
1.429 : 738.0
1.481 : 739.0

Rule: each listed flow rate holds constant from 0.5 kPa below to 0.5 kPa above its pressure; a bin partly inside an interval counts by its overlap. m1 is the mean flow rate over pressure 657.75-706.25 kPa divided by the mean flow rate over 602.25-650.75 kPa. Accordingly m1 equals 0.78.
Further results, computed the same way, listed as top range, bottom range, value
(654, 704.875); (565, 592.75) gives 0.83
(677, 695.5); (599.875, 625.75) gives 0.76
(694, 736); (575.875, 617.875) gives 0.74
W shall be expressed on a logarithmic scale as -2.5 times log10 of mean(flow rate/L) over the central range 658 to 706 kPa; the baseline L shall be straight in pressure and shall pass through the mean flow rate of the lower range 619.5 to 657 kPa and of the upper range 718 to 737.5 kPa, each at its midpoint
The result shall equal 0.10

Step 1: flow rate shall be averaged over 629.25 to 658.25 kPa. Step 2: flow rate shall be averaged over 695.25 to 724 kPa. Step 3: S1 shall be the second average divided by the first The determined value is 0.77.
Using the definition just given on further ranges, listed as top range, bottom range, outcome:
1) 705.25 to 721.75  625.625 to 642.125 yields 0.74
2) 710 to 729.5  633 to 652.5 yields 0.75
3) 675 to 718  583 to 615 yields 0.75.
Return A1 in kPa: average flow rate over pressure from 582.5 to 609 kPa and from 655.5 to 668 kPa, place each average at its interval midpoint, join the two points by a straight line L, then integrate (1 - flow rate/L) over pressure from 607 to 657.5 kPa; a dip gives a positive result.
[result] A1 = -4.04 kPa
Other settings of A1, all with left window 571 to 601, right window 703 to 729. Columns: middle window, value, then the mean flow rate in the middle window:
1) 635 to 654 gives -2.3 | 1.96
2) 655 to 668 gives -0.2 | 1.71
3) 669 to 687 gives 0.6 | 1.57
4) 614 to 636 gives -2.5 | 2.03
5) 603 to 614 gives -0.7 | 2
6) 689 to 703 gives 0.6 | 1.5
